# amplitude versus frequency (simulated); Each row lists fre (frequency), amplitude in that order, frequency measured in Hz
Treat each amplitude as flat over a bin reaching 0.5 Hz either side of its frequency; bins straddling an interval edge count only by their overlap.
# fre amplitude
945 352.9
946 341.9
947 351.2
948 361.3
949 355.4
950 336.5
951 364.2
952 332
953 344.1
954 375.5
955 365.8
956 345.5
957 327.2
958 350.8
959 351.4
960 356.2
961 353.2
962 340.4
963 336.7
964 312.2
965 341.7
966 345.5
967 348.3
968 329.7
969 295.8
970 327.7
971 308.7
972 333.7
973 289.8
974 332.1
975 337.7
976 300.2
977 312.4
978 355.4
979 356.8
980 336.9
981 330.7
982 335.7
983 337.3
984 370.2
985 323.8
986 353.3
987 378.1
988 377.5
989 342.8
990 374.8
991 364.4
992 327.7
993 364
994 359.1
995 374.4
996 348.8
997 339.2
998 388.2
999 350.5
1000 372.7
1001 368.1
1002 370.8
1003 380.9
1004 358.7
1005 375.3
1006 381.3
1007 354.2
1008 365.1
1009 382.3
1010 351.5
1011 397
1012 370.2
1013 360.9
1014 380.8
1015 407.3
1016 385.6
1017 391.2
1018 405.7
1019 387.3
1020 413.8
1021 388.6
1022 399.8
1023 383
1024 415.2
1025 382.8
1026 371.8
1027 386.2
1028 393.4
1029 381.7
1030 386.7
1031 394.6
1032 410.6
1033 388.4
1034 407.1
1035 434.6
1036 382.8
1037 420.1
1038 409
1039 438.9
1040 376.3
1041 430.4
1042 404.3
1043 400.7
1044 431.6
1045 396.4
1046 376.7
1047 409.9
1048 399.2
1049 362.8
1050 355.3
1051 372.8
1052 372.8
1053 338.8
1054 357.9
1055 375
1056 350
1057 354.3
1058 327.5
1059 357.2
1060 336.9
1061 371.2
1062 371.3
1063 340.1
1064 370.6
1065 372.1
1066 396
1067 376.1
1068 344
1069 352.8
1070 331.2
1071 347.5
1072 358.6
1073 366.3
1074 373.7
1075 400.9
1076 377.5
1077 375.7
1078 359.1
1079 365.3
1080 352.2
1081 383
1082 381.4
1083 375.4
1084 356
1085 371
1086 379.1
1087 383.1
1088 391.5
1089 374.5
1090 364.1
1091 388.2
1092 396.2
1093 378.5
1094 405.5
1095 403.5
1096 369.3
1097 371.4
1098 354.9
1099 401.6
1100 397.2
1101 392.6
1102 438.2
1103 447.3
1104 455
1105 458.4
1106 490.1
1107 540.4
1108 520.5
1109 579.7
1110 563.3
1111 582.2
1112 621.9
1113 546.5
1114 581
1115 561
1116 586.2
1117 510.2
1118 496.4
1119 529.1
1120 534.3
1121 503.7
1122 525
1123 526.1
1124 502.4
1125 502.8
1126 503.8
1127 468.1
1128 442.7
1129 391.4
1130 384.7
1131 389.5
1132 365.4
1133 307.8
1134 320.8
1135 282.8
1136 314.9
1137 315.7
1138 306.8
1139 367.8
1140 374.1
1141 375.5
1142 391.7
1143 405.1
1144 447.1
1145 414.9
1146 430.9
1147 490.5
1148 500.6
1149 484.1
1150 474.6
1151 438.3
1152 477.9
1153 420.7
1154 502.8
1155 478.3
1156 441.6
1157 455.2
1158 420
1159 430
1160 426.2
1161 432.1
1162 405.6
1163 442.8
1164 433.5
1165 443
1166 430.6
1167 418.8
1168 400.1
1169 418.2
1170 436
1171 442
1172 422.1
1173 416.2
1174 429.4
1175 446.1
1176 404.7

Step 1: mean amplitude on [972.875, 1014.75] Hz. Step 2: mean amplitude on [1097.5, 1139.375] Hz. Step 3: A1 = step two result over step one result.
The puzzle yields 1.29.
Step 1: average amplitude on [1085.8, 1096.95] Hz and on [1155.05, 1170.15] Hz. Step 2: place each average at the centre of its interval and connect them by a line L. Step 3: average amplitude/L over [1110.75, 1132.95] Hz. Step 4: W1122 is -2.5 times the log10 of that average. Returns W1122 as -0.228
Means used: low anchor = 384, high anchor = 430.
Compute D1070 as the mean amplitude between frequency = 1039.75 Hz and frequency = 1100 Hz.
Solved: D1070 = 374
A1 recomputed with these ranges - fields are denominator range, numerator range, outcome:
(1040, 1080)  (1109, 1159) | 1.23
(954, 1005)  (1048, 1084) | 1.05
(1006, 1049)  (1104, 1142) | 1.18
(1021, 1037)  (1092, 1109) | 1.09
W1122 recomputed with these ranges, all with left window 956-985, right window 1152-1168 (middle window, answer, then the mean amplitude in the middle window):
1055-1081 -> 0.08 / 362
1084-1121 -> -0.13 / 459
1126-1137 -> 0.14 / 371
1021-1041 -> -0.09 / 399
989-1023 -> -0.06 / 374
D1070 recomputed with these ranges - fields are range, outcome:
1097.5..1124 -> 505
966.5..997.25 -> 341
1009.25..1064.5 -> 385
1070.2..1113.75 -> 418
